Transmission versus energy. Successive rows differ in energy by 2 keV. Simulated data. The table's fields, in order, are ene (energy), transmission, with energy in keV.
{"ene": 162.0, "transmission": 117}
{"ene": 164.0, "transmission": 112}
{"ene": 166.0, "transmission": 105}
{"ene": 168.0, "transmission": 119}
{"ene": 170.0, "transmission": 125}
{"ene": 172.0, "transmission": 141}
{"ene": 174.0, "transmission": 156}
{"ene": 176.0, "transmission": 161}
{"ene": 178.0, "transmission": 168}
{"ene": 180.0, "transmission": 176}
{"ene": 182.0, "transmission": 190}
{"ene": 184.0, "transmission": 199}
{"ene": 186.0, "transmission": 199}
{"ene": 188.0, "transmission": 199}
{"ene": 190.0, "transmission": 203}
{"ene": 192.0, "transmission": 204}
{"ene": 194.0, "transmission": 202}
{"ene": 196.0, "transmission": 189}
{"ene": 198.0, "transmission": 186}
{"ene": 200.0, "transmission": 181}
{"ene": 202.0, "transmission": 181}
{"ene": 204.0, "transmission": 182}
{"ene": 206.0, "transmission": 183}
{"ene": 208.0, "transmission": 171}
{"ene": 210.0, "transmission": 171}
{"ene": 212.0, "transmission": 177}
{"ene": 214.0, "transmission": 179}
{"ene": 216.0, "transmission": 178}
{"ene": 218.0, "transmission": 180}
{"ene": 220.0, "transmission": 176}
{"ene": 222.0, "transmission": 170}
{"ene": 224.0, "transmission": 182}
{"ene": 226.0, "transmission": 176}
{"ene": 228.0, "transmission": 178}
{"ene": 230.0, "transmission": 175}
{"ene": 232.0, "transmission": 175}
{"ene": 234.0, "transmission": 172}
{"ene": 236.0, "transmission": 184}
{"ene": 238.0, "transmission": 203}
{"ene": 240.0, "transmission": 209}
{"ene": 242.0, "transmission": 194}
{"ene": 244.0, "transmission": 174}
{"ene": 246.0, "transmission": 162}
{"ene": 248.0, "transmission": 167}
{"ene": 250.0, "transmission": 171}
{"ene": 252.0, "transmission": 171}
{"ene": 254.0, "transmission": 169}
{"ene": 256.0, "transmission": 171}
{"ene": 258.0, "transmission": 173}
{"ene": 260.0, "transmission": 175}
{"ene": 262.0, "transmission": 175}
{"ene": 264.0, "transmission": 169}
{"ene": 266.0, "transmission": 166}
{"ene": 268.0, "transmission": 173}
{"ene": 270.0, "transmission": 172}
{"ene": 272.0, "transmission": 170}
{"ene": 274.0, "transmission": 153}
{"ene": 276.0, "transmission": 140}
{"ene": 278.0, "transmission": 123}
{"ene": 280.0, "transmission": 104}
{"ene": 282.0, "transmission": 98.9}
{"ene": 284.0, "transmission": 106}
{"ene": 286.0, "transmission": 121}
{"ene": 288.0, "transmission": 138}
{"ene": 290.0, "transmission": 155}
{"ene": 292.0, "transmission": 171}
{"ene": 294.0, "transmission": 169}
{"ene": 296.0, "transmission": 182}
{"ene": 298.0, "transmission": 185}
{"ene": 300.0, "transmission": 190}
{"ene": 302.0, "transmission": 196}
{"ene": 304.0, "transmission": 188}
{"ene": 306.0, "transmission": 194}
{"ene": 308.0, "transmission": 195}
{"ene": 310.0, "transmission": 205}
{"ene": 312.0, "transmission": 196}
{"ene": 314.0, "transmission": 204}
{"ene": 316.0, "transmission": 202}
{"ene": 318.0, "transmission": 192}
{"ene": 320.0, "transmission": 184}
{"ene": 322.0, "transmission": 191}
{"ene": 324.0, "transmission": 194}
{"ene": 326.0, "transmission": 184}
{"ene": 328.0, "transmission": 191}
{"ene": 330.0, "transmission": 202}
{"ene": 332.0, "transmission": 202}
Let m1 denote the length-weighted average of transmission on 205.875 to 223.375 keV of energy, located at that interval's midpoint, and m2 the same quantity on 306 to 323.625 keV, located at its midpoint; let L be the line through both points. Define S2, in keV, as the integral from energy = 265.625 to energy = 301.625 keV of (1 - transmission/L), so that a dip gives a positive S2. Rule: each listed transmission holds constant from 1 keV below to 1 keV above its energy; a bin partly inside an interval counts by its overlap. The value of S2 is 7.3 keV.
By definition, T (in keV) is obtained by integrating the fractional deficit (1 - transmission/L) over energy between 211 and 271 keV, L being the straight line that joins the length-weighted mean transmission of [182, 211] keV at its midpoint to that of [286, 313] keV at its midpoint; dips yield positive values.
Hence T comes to 2.8 keV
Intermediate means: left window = 189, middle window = 177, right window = 180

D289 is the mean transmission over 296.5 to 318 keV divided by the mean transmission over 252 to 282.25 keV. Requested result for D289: 1.24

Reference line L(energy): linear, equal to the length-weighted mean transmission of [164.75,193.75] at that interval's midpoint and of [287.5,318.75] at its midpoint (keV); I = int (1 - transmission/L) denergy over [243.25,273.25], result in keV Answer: 1.5 keV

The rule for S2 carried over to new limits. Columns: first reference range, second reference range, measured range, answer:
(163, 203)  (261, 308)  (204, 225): -1.33 keV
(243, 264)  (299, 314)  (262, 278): 1.50 keV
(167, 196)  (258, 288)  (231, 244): -2.53 keV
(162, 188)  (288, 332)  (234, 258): -0.95 keV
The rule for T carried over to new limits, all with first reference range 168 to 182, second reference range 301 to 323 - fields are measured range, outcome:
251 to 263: 0.4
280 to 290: 3.7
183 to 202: -4.2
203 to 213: -0.8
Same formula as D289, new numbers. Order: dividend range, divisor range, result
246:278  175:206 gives 0.88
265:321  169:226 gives 0.93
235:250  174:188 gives 1.01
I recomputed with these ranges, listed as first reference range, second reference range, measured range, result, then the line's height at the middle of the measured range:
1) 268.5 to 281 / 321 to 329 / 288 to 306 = -1.4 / 165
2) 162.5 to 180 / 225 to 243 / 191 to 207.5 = -3.1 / 159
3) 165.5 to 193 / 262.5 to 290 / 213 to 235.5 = -2.9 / 156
